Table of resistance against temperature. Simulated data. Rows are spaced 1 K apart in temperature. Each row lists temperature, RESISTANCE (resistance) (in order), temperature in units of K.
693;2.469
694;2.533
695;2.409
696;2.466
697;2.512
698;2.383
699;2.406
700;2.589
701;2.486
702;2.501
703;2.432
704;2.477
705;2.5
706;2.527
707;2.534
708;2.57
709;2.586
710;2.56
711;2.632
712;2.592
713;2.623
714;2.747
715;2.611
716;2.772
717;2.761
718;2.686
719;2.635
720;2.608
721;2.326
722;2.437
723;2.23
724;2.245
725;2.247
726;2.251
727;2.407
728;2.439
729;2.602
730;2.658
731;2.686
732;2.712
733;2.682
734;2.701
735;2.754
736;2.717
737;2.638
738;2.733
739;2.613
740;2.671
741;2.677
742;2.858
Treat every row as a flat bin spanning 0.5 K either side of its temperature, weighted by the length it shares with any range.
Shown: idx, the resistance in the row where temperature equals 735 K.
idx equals 2.754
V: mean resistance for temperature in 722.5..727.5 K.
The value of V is 2.28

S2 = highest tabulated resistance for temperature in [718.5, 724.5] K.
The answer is 2.635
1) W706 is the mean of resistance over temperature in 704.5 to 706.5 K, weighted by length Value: 2.51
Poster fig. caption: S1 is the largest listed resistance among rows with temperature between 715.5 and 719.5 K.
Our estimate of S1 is 2.772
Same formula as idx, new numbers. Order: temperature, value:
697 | 2.512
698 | 2.383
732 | 2.712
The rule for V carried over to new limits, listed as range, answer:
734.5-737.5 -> 2.7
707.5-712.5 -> 2.59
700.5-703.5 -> 2.47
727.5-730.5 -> 2.57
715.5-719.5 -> 2.71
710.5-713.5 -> 2.62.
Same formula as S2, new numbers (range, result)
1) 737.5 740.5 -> 2.733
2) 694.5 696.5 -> 2.466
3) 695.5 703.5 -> 2.589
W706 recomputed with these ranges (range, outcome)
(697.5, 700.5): 2.46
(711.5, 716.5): 2.67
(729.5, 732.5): 2.69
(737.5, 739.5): 2.67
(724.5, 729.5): 2.39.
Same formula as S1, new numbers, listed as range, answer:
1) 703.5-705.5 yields 2.5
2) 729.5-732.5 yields 2.712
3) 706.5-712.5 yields 2.632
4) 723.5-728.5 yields 2.439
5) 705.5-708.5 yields 2.57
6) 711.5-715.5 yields 2.747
